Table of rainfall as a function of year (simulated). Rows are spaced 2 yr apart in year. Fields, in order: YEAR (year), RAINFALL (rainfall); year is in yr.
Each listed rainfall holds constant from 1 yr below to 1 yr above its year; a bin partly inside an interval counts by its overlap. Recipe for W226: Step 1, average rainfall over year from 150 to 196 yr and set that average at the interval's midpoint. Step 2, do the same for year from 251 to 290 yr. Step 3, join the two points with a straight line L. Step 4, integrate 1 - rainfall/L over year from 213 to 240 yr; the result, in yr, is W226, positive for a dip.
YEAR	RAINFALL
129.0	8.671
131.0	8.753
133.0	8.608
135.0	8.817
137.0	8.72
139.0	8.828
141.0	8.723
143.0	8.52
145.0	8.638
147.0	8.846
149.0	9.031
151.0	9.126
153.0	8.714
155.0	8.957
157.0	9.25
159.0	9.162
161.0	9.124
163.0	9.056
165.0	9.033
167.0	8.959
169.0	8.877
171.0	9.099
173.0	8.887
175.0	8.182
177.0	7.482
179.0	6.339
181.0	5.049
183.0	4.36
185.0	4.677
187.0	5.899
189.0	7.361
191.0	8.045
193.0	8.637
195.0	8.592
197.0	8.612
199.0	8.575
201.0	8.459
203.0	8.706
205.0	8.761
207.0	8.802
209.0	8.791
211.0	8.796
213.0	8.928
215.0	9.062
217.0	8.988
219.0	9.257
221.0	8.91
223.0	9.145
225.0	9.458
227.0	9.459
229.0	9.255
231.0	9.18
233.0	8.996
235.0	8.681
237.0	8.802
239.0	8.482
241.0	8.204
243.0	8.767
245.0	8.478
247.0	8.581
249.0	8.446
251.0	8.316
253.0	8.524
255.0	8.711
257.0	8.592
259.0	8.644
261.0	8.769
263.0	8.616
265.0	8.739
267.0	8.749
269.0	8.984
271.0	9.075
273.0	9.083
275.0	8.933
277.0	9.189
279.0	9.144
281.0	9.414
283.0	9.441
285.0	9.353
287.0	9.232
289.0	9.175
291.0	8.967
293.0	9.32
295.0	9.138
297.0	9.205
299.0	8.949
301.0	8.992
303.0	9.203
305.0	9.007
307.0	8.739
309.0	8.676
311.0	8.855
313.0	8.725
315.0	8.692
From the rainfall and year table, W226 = -1.7 yr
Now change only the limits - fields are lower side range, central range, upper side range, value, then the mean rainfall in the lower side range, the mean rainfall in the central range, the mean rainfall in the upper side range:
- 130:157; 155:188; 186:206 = 2.9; 8.81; 7.75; 8.16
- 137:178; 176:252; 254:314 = 5.6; 8.82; 8.25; 8.99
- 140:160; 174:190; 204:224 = 4.9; 8.9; 6.17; 8.94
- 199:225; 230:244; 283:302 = 0.4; 8.89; 8.73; 9.16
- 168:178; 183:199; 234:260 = 2.3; 8.51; 7.29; 8.56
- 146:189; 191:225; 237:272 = -2.1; 7.99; 8.81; 8.63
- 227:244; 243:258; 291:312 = 0.6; 8.83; 8.54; 9.01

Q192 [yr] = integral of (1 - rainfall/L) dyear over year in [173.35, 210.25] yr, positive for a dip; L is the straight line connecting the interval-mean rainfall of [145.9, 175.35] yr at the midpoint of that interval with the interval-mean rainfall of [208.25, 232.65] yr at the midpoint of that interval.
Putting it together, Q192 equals 6.1 yr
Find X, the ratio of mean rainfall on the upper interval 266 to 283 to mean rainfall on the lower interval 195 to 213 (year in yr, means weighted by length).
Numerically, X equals 1.05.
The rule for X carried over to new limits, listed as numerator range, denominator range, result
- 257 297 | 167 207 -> 1.18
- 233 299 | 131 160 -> 1.00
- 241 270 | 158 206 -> 1.09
